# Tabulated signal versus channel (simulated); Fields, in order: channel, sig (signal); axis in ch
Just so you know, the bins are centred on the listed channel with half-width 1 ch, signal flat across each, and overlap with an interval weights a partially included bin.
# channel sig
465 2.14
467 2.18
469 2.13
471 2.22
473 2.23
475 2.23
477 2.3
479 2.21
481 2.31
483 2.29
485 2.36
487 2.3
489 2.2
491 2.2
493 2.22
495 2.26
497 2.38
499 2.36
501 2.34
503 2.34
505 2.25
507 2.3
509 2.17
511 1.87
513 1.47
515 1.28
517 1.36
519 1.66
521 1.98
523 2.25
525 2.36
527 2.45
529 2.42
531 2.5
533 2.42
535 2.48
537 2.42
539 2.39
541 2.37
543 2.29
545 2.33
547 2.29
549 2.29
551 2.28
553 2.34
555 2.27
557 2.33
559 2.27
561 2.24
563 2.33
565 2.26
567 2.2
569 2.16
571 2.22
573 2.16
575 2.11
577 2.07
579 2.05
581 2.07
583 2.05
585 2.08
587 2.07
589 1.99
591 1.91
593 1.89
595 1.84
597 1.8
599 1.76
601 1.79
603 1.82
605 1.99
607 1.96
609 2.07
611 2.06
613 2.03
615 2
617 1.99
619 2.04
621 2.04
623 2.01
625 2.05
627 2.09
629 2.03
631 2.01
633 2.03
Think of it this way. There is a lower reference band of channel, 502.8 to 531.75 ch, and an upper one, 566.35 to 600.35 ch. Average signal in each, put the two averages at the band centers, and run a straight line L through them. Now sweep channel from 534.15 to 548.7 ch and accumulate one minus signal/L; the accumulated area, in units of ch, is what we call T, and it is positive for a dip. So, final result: -2.4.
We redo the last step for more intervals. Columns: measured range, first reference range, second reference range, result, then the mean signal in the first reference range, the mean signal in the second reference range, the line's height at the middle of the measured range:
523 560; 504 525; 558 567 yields -4.68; 1.88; 2.27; 2.1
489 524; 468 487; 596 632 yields 2.43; 2.26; 1.97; 2.2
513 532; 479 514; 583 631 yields 1.36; 2.21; 1.97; 2.16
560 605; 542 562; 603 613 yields 2.07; 2.29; 2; 2.13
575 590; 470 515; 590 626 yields -0.41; 2.2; 1.95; 2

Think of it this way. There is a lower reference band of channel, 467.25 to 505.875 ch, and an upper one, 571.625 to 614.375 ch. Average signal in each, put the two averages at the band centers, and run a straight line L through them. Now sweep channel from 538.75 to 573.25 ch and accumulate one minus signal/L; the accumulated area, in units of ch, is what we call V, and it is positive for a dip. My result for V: -3.27 ch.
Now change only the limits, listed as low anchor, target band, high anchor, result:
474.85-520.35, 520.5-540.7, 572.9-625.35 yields -3.0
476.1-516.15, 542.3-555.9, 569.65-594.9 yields -1.3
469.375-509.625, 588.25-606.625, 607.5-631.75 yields 1.8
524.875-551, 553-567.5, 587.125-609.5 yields -0.5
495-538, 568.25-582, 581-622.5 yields -0.7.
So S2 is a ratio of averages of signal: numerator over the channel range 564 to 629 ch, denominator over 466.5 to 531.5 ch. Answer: 0.9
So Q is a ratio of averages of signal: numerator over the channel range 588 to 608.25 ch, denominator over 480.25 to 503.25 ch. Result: 0.82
